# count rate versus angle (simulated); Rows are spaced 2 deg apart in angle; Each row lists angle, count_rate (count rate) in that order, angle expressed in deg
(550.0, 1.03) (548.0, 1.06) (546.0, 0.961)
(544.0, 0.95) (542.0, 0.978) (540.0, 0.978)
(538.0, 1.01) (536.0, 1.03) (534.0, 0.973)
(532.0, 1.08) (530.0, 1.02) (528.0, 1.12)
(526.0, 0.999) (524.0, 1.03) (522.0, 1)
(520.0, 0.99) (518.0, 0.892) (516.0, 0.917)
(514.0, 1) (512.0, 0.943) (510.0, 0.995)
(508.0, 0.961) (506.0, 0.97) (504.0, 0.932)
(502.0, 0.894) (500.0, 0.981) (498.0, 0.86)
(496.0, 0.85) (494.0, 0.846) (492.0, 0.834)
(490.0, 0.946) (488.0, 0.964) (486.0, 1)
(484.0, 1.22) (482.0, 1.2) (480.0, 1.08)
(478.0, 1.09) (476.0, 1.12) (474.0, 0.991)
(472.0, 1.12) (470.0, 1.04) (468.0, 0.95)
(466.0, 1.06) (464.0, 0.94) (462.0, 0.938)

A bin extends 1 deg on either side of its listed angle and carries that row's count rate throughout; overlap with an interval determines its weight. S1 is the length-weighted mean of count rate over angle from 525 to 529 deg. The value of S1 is 1.06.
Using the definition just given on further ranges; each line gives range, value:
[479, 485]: 1.17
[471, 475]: 1.06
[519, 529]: 1.03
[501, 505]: 0.913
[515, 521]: 0.933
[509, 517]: 0.964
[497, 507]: 0.927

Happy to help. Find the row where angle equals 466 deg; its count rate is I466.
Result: 1.06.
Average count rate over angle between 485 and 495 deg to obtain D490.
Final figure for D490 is 0.918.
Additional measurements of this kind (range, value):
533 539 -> 1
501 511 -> 0.95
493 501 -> 0.884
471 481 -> 1.08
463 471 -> 0.997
